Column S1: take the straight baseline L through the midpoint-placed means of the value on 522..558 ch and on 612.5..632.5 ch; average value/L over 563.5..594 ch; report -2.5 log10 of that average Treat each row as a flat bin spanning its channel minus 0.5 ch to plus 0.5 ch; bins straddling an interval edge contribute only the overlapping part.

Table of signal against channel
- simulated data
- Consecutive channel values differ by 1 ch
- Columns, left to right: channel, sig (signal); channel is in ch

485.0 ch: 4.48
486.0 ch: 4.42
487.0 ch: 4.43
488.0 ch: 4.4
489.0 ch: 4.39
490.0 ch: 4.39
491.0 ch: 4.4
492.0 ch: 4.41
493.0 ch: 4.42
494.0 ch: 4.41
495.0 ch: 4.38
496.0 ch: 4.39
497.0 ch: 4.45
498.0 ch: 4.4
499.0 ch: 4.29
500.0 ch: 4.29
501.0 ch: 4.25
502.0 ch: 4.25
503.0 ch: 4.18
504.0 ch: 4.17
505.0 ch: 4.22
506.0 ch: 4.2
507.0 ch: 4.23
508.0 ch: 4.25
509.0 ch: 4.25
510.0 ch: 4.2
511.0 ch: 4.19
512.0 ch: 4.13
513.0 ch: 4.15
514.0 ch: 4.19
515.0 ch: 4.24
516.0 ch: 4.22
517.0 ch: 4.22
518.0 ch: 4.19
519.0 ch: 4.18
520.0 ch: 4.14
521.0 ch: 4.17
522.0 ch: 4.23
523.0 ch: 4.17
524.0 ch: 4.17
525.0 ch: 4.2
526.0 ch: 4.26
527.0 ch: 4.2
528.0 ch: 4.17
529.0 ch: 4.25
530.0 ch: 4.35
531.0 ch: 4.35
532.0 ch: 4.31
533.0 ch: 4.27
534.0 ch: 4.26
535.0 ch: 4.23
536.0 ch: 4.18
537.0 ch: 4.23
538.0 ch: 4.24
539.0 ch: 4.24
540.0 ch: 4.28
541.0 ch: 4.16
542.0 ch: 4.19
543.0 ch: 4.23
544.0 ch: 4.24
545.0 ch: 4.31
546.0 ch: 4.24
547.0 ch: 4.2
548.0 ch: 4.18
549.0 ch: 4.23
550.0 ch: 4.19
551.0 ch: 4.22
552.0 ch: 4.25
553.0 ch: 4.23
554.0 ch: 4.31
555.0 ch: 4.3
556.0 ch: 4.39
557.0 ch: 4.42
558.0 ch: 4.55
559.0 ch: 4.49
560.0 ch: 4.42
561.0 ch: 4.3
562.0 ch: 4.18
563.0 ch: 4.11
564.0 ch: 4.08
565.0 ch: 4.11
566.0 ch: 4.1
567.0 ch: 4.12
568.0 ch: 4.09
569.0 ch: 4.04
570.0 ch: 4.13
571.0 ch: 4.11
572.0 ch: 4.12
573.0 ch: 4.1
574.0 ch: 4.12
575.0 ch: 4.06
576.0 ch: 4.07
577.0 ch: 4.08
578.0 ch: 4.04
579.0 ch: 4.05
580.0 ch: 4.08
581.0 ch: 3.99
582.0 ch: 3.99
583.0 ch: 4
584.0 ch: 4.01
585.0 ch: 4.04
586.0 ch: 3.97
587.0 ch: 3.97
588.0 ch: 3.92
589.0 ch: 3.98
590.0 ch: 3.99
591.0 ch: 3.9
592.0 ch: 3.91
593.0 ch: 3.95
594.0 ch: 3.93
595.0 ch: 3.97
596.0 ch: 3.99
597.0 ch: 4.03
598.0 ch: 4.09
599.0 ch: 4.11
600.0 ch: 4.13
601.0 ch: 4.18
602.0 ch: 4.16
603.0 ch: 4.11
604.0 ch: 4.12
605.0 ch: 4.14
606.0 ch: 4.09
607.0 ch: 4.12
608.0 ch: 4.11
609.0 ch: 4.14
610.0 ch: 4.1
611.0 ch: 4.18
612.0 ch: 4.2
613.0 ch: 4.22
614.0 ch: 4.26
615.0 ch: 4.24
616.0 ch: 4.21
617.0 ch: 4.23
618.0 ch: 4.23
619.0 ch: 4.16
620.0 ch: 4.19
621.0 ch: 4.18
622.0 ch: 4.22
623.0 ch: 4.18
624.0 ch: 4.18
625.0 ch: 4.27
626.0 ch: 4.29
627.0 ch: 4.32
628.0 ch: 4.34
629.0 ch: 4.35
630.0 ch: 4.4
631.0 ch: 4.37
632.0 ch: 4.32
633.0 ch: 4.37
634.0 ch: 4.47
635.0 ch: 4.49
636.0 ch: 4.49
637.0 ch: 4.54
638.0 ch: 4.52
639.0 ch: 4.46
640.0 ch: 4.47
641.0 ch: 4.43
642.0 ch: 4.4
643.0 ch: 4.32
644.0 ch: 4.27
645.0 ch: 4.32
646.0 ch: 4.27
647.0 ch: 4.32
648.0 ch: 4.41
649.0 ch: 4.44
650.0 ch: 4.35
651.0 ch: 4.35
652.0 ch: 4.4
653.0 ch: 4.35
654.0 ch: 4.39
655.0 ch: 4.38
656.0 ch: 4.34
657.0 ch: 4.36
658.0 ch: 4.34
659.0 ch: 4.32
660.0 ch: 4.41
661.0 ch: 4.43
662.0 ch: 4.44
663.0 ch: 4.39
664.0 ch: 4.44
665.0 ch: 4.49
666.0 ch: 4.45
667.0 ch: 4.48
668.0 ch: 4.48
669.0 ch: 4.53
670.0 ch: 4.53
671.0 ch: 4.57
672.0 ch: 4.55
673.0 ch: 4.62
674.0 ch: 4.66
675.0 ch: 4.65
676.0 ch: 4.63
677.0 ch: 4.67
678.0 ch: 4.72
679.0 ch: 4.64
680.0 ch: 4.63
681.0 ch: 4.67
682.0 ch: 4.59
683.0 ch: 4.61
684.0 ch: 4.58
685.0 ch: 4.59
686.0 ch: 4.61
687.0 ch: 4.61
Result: 0.057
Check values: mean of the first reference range 4.25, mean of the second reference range 4.26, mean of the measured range 4.04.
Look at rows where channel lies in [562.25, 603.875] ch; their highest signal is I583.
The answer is 4.18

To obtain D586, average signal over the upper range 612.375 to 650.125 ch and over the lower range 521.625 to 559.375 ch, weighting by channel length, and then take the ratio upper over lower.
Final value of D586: 1.02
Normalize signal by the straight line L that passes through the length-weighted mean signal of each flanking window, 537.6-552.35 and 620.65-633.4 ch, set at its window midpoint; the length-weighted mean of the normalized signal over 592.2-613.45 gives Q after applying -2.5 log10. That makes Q 0.05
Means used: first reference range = 4.23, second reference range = 4.29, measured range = 4.1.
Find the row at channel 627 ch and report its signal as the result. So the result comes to 4.32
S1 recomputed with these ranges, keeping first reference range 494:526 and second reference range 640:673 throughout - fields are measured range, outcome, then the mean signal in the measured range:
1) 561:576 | 0.05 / 4.11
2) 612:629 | 0.03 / 4.24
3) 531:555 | 0.01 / 4.24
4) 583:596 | 0.10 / 3.96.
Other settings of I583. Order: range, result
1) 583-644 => 4.54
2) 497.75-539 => 4.4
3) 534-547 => 4.31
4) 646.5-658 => 4.44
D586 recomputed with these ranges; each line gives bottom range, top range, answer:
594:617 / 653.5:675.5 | 1.08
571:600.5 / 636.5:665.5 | 1.09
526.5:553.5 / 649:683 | 1.06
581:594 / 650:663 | 1.10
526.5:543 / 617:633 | 1.01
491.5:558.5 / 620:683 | 1.04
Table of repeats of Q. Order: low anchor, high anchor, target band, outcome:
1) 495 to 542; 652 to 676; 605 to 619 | 0.05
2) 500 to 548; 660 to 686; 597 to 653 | 0.04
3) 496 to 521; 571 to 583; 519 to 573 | -0.02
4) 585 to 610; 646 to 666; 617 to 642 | -0.03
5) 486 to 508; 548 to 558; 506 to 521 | 0.03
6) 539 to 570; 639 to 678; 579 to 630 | 0.06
